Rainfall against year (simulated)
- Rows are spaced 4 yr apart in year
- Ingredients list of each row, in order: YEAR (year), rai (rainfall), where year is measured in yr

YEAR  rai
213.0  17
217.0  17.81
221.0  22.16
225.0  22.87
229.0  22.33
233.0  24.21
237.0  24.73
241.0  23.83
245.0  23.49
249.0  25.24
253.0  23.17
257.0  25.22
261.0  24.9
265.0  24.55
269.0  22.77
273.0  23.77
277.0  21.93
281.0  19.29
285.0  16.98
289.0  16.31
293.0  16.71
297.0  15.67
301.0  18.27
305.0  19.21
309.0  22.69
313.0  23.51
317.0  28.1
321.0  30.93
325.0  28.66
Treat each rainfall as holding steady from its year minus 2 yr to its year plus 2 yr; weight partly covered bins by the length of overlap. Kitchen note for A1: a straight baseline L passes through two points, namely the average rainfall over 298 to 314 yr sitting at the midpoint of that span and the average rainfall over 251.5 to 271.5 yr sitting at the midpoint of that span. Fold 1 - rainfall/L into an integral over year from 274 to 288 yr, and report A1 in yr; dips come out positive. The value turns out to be 1.9 yr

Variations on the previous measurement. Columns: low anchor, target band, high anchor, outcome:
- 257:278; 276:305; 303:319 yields 7.08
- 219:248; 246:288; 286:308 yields -4.75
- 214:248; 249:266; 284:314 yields -2.86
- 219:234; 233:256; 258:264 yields -0.26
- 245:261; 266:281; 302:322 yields 1.18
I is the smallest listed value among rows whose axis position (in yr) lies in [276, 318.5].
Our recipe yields 15.67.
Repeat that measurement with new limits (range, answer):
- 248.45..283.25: 19.29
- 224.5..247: 22.33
